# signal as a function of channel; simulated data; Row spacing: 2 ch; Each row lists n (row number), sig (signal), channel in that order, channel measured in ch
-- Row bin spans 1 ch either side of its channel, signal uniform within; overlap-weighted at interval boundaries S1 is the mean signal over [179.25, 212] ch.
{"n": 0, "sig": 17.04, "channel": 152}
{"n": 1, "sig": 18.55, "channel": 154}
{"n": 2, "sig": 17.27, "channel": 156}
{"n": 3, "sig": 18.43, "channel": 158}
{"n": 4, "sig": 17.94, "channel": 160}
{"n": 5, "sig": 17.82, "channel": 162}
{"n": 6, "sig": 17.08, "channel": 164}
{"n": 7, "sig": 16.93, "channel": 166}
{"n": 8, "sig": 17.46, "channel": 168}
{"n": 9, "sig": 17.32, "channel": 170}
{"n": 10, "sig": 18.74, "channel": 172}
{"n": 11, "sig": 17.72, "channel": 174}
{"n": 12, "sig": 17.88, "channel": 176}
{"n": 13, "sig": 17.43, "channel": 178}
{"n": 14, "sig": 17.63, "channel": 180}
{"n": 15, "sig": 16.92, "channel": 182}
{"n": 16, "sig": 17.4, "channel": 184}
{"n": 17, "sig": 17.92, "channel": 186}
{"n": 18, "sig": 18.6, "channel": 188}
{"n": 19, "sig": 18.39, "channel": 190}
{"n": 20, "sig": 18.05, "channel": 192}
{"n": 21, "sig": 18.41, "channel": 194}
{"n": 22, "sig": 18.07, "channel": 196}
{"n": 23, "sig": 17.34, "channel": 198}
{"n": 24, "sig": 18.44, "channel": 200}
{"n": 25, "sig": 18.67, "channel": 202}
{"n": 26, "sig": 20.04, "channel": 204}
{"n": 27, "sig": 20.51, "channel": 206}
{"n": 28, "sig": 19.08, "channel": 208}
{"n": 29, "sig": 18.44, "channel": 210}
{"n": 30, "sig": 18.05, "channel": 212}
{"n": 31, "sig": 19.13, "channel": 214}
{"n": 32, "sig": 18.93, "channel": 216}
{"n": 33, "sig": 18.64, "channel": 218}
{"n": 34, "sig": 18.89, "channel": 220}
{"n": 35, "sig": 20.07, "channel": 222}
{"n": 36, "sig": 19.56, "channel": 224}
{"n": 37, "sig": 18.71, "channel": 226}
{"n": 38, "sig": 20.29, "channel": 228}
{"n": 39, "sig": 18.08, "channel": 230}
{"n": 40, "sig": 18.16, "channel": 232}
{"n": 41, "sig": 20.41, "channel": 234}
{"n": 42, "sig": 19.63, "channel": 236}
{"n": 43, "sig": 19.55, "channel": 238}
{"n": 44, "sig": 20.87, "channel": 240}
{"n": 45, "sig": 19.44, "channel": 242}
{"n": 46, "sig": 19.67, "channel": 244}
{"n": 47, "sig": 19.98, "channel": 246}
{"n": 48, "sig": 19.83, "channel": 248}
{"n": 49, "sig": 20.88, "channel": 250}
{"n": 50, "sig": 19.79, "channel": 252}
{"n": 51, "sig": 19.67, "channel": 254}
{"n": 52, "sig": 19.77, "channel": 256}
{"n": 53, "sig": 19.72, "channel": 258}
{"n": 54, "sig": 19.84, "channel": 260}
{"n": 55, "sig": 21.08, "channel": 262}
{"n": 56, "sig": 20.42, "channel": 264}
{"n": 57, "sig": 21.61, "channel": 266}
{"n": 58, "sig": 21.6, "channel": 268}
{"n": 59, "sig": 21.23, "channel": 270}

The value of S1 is 18.4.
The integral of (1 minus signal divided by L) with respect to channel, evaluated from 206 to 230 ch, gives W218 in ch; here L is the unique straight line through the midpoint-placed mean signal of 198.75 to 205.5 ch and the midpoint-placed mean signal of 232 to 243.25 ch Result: 0.40 ch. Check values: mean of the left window 19.1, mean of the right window 19.8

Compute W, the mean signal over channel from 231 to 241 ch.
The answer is 19.7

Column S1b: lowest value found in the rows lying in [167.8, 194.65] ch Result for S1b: 16.92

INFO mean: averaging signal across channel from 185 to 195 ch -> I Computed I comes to 18.3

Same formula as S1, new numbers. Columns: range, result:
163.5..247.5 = 18.6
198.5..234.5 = 19.1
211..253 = 19.5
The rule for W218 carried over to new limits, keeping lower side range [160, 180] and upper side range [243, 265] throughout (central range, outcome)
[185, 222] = -0.18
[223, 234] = 0.13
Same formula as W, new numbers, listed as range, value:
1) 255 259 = 19.7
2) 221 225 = 19.8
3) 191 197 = 18.2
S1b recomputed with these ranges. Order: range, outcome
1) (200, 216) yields 18.05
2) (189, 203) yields 17.34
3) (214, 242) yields 18.08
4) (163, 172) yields 16.93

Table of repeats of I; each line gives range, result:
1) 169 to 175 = 17.9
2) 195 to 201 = 17.9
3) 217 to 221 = 18.8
